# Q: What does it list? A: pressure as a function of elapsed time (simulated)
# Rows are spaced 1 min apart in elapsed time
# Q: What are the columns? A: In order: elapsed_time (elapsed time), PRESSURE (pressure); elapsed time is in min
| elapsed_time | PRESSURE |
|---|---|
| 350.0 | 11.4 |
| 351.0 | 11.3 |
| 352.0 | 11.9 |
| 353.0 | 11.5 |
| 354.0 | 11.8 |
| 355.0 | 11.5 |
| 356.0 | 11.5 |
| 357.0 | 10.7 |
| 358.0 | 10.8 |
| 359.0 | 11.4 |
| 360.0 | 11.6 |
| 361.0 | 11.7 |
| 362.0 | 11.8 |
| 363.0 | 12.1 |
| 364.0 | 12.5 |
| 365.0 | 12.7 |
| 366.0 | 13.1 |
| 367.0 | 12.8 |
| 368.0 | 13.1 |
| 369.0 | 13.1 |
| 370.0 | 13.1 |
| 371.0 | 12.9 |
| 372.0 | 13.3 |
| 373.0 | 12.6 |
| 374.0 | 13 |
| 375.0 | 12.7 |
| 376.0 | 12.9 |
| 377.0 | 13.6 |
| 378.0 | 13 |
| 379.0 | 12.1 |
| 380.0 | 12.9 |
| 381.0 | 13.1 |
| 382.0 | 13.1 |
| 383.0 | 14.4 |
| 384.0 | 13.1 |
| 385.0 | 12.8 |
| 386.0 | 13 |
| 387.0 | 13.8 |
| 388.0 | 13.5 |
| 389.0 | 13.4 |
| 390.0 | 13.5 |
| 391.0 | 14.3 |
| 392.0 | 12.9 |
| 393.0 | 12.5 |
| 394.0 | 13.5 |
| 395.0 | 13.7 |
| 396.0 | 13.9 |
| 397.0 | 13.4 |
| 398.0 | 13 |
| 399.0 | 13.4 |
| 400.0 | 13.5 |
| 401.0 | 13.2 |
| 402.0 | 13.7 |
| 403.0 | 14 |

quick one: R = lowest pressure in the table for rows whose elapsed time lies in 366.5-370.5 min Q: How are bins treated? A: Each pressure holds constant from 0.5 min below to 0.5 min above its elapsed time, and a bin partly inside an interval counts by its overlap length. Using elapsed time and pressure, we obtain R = 12.8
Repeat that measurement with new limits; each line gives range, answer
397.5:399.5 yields 13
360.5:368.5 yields 11.7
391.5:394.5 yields 12.5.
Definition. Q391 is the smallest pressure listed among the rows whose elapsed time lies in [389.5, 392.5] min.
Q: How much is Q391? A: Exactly 12.9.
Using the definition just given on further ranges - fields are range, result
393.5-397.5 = 13.4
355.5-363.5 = 10.7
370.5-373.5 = 12.6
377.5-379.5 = 12.1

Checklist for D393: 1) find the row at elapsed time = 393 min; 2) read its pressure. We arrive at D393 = 12.5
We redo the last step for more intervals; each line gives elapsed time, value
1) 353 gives 11.5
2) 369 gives 13.1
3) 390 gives 13.5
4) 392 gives 12.9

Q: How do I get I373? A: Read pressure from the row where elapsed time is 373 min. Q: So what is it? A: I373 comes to 12.6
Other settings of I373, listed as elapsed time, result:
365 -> 12.7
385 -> 12.8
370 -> 13.1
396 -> 13.9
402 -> 13.7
